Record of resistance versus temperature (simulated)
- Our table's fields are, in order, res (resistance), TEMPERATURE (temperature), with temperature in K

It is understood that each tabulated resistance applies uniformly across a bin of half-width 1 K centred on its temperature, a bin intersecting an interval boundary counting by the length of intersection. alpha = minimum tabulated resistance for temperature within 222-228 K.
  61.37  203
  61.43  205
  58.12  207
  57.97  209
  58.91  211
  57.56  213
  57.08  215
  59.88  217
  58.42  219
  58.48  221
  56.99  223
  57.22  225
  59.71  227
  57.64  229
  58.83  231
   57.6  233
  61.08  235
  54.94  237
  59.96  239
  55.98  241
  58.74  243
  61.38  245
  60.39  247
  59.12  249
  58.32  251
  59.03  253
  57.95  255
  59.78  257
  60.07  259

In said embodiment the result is 56.99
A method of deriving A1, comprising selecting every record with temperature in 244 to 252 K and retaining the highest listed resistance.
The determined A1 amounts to 61.38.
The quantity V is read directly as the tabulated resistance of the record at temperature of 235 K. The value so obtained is 61.08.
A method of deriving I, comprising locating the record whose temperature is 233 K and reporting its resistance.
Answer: 57.6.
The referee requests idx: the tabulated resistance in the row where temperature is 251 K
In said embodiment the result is 58.32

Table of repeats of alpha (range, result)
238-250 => 55.98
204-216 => 57.08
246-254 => 58.32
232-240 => 54.94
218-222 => 58.42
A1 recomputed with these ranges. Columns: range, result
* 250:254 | 59.03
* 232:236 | 61.08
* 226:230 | 59.71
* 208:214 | 58.91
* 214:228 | 59.88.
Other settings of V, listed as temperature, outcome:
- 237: 54.94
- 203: 61.37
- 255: 57.95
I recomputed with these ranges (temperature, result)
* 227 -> 59.71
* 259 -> 60.07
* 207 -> 58.12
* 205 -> 61.43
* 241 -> 55.98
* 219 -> 58.42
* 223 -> 56.99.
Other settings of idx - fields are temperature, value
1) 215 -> 57.08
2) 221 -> 58.48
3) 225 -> 57.22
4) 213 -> 57.56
